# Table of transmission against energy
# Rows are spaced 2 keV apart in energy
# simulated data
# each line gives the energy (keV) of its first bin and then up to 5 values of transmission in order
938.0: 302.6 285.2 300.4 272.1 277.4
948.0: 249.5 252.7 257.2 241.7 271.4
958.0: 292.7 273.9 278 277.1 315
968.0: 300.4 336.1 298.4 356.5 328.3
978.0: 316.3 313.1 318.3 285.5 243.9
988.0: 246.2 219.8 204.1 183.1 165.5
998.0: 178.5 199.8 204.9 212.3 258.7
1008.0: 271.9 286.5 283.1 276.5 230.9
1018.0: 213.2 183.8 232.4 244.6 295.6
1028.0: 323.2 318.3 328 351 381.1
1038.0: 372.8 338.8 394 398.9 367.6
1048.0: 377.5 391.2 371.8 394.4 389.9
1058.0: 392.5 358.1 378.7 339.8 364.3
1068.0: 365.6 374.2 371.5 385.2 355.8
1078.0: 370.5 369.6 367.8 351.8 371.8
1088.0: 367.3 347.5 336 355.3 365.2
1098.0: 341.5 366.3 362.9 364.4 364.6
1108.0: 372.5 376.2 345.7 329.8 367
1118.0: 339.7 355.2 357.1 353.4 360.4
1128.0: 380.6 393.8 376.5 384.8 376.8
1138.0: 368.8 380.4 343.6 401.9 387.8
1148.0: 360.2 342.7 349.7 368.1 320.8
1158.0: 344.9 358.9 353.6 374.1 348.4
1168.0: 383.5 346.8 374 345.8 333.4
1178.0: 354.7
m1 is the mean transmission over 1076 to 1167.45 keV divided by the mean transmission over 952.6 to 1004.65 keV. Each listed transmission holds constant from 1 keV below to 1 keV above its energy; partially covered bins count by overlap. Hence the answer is 1.37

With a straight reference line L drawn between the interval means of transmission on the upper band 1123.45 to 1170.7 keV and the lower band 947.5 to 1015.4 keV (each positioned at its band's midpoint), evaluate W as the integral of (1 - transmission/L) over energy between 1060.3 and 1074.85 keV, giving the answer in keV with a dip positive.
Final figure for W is -2.3 keV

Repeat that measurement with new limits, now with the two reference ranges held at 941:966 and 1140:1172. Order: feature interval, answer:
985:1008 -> 6.1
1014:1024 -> 2.5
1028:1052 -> -4.2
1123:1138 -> -1.1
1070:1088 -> -2.3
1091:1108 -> -1.1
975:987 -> -0.7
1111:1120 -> -0.1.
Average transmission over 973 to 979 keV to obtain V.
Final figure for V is 334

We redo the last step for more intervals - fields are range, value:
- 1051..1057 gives 385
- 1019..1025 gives 220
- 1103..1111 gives 369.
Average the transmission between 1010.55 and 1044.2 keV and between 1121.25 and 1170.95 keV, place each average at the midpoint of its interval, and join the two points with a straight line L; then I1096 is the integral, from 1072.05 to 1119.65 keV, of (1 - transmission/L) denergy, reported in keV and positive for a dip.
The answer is -3.1 keV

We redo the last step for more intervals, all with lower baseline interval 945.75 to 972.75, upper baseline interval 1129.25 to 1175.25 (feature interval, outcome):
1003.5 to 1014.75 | 1.3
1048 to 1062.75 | -2.8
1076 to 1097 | -1.5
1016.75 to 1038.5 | 1.3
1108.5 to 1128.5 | -0.4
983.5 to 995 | 2.5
